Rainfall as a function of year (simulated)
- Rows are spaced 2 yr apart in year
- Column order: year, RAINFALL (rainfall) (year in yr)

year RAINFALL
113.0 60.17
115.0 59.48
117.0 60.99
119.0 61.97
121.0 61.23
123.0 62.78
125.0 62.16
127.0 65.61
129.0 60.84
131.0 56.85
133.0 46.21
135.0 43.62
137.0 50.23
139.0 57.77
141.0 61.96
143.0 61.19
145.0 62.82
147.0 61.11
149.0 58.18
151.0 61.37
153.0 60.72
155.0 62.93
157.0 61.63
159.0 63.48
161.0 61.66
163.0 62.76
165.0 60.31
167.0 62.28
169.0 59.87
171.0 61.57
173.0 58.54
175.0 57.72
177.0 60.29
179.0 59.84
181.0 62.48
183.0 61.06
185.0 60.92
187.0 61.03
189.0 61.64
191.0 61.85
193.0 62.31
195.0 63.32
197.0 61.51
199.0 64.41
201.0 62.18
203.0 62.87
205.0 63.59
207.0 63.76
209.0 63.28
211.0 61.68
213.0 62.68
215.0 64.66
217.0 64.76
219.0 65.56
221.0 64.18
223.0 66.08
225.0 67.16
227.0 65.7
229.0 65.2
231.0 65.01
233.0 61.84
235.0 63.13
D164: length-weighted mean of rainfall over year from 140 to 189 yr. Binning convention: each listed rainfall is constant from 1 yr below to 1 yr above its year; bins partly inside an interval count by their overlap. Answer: 61.1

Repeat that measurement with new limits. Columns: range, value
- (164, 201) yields 61.2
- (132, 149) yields 55.8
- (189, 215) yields 62.8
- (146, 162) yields 61.4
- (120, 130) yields 62.5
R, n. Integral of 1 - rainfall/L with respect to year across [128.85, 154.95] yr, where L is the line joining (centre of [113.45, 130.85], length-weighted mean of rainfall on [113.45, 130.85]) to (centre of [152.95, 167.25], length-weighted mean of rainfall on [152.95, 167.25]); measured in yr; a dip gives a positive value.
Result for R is 1.94 yr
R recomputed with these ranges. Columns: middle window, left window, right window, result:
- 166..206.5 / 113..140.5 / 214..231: 0.7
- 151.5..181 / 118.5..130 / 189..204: 0.7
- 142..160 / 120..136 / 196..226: -0.7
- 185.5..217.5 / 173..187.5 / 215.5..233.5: -0.1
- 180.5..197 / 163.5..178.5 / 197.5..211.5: 0.0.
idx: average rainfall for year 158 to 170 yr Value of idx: 61.7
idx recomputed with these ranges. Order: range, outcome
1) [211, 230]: 64.9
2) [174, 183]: 60.2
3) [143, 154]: 60.9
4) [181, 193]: 61.5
